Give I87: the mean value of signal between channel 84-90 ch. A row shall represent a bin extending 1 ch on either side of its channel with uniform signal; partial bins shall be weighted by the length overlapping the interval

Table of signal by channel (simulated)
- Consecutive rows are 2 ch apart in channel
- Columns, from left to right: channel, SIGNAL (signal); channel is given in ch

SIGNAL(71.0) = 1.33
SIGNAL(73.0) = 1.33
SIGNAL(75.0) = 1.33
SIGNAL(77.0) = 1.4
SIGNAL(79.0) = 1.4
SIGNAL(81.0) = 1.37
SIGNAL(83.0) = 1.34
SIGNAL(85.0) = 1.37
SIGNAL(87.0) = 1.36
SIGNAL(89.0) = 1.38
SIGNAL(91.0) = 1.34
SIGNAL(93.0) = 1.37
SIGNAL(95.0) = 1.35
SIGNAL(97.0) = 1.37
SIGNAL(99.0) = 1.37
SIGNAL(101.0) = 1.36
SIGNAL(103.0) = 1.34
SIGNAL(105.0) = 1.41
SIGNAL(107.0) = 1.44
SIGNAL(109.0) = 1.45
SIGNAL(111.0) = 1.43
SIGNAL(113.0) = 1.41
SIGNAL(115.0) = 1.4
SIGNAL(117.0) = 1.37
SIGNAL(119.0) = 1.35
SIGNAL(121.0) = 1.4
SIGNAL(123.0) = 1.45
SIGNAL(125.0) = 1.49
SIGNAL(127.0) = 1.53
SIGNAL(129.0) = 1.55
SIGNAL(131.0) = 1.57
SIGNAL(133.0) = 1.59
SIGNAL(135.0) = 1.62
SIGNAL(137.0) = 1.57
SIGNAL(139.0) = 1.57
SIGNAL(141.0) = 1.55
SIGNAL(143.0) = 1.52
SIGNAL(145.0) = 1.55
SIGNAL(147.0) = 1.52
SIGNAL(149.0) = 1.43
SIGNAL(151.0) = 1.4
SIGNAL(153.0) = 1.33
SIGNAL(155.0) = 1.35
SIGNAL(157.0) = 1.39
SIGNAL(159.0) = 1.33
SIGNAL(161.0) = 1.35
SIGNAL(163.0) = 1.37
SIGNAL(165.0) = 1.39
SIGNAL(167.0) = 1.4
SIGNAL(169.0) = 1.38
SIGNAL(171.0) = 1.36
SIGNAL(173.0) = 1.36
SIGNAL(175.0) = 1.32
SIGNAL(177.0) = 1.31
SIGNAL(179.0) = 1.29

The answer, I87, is 1.37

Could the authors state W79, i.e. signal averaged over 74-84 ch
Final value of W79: 1.37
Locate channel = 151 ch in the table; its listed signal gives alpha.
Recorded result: 1.4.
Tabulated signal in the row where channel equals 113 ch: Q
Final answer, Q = 1.41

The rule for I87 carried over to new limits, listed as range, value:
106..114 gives 1.43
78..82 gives 1.39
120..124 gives 1.42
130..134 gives 1.58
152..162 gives 1.35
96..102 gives 1.37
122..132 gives 1.52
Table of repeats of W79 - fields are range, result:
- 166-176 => 1.36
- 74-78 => 1.36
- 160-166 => 1.37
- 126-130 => 1.54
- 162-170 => 1.39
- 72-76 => 1.33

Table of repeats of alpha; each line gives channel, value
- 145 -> 1.55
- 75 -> 1.33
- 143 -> 1.52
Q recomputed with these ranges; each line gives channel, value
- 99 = 1.37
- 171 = 1.36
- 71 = 1.33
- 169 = 1.38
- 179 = 1.29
